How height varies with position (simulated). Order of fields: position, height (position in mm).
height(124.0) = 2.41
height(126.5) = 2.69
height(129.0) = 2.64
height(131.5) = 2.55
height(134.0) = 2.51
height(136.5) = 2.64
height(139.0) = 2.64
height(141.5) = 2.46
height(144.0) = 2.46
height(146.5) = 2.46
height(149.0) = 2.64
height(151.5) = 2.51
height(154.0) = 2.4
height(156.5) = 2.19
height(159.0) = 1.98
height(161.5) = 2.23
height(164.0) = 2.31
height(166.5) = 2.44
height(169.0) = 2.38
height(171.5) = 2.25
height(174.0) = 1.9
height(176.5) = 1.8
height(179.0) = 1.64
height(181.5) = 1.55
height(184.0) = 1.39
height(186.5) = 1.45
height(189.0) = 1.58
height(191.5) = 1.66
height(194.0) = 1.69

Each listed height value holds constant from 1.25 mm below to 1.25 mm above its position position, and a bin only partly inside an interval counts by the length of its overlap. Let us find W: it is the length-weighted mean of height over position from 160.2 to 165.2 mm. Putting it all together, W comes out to 2.27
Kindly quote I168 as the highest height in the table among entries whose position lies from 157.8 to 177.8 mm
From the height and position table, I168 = 2.44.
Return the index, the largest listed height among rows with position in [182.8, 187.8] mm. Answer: 1.45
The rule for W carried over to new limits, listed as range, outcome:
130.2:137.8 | 2.57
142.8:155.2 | 2.49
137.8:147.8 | 2.5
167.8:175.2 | 2.18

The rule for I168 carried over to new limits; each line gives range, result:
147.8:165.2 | 2.64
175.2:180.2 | 1.8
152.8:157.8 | 2.4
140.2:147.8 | 2.46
